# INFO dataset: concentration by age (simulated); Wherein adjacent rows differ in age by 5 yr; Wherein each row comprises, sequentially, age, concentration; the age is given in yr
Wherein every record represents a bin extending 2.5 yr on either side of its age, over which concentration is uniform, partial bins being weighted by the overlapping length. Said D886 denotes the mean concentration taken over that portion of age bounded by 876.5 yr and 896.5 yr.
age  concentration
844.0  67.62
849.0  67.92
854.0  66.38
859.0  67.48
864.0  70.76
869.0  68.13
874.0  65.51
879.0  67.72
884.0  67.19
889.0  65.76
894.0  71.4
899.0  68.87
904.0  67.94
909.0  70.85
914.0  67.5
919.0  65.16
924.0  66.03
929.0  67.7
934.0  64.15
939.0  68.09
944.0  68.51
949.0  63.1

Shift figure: 68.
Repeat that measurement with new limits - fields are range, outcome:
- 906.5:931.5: 67.4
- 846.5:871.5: 68.1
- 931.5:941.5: 66.1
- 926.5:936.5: 65.9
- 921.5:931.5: 66.9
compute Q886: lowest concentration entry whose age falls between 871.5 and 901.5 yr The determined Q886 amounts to 65.51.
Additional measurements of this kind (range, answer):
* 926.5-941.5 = 64.15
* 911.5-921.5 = 65.16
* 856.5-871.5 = 67.48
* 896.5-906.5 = 67.94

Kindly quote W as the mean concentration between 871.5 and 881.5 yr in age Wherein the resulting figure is 66.6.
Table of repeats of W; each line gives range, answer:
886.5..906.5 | 68.5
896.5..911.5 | 69.2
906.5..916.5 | 69.2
